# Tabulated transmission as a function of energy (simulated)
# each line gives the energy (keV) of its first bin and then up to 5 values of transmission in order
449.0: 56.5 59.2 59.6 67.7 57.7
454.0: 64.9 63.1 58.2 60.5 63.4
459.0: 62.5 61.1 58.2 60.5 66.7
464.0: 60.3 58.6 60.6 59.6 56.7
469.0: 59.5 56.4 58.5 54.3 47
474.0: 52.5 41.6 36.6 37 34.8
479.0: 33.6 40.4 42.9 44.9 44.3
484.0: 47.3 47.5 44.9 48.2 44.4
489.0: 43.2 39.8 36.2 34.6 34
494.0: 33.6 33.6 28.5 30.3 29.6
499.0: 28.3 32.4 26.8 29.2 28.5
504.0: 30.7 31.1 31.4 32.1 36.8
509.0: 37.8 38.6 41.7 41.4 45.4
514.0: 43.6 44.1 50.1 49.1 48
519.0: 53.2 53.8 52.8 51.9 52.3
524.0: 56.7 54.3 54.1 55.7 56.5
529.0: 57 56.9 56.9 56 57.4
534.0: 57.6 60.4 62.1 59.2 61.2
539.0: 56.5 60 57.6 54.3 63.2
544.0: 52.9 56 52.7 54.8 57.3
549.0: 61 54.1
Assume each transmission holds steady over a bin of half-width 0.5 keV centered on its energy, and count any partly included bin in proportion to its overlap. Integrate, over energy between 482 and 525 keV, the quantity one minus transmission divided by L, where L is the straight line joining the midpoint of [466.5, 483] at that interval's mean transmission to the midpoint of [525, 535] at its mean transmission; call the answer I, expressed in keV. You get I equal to 9.7 keV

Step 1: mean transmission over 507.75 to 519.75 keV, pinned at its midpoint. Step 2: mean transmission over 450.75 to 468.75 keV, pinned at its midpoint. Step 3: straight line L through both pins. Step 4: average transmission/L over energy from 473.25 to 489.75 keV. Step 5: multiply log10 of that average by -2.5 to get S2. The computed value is 0.26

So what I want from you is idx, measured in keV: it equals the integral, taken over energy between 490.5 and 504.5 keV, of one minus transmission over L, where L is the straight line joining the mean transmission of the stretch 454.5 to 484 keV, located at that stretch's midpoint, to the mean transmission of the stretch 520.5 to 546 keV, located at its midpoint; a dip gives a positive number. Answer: 6.0 keV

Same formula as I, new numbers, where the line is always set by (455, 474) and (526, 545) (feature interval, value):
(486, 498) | 4.4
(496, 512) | 7.1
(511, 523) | 2.0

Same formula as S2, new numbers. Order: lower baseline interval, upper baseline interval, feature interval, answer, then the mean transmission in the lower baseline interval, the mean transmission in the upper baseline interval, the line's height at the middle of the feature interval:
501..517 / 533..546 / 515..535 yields -0.125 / 37.5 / 58.2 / 48.4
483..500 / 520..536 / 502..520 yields 0.186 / 37.8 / 55.9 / 47.5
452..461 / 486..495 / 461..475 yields -0.061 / 61.6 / 39.2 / 54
